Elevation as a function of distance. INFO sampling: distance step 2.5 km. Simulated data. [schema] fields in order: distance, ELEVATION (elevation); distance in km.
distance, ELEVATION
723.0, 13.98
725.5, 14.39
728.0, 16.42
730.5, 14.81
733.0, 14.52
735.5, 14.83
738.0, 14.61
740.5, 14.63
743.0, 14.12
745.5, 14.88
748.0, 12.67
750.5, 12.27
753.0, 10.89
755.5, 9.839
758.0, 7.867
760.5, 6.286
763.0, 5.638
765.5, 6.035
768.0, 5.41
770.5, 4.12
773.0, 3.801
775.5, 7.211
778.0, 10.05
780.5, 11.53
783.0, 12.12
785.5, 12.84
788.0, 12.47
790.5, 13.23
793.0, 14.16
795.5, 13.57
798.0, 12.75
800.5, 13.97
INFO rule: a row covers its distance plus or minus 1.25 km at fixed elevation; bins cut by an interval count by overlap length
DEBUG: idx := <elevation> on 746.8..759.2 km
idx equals 10.7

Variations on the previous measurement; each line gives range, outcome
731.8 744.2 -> 14.5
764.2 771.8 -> 5.18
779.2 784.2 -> 11.8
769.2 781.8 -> 7.35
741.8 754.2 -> 13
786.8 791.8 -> 12.9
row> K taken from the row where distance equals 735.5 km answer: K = 14.83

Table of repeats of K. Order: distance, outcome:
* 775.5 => 7.211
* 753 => 10.89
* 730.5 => 14.81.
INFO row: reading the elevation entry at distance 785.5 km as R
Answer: 12.84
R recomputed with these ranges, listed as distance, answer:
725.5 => 14.39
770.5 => 4.12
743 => 14.12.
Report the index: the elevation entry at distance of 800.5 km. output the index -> 13.97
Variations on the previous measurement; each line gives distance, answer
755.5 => 9.839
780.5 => 11.53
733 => 14.52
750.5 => 12.27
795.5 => 13.57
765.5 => 6.035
